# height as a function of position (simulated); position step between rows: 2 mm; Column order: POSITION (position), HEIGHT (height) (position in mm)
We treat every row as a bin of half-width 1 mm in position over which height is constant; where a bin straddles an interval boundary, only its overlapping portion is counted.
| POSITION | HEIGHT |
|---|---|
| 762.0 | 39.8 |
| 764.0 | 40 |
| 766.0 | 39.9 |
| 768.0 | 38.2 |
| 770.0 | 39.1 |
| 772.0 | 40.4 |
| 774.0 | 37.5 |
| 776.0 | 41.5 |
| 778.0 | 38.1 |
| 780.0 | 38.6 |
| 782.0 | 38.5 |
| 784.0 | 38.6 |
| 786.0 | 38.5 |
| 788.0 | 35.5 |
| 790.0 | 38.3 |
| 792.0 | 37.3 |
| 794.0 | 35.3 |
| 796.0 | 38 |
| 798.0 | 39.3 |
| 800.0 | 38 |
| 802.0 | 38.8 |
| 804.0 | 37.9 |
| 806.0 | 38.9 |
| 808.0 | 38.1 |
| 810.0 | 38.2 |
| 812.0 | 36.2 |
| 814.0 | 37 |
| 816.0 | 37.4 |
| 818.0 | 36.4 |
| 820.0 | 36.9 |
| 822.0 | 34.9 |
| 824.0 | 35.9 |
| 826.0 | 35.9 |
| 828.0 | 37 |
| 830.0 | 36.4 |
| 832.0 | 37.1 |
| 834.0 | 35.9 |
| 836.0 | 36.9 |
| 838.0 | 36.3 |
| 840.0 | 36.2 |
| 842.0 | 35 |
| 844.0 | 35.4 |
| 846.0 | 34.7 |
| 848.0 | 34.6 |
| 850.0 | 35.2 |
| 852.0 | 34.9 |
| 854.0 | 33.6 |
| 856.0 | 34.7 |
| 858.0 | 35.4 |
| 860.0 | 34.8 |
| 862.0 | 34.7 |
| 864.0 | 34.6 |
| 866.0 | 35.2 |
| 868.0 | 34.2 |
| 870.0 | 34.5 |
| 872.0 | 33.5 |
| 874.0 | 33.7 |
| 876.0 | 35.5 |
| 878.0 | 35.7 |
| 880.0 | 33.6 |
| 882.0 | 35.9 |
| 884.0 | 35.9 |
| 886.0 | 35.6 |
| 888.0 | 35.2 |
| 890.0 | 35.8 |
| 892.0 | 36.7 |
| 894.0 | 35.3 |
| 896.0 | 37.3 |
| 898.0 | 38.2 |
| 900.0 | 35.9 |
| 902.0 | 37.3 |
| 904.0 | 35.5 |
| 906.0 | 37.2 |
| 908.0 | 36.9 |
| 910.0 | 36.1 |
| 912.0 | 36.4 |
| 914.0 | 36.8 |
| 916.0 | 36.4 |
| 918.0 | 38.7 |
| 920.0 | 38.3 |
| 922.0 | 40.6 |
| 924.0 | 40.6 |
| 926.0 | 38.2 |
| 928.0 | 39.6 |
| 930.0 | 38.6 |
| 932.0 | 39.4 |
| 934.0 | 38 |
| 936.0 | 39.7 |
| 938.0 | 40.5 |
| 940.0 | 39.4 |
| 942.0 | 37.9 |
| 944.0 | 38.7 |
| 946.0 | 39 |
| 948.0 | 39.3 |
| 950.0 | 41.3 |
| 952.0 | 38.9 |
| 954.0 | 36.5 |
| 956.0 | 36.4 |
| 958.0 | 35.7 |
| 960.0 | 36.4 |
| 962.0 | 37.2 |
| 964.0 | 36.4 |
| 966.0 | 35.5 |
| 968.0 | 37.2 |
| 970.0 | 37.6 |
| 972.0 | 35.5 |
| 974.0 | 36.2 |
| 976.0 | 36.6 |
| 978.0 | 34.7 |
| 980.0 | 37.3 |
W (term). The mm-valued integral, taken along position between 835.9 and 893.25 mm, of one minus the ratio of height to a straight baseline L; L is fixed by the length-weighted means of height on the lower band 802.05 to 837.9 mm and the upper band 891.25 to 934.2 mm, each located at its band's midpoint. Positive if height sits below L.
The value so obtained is 3.4 mm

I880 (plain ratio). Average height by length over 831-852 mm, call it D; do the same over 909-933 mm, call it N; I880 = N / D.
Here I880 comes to 1.1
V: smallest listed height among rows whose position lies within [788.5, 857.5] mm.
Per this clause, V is 33.6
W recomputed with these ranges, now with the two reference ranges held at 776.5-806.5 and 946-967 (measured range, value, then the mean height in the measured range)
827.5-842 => 0.6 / 36.4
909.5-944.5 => -1.0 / 38.6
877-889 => 0.8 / 35.3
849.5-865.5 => 1.3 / 34.7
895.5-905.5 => 0.2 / 36.8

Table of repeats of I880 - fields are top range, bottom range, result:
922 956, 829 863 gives 1.10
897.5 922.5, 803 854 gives 1.02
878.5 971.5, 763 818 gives 0.98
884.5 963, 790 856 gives 1.03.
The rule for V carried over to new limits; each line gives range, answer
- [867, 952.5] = 33.5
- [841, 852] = 34.6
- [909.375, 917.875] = 36.1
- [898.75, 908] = 35.5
